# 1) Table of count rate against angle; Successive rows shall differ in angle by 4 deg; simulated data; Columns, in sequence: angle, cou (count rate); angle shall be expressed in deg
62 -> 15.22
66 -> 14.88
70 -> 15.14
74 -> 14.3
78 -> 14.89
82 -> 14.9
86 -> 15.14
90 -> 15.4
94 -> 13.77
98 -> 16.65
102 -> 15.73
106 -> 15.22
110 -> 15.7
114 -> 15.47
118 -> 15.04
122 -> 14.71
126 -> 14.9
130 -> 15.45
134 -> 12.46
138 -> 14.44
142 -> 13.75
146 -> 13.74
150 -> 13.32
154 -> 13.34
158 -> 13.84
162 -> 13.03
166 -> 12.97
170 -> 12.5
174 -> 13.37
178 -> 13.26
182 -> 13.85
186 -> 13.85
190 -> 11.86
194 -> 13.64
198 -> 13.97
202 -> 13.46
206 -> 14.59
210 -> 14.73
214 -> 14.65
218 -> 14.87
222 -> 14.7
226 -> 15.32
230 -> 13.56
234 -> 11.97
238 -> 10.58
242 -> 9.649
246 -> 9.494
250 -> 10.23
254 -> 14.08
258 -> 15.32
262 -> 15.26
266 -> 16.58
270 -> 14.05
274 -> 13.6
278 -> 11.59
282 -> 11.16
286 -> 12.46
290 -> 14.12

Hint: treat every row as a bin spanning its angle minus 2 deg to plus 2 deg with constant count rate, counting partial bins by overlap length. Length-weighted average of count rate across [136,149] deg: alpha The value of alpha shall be 13.9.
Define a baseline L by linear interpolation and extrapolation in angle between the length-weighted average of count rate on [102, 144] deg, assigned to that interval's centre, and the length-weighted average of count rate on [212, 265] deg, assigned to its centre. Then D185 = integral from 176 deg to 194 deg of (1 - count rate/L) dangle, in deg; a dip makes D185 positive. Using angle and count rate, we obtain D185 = 0.8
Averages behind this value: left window 14.8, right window 13.1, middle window 13.3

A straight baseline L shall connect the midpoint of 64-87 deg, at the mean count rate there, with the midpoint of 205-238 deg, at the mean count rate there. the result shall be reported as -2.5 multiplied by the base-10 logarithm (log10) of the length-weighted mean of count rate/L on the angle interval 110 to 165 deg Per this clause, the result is 0.03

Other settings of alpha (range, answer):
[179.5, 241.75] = 13.6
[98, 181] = 14.2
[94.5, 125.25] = 15.4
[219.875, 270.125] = 13.1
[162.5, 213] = 13.5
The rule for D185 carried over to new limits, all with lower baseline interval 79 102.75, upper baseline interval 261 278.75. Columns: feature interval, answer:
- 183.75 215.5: 1.8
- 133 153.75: 1.9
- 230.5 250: 5.2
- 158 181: 2.6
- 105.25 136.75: 0.5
